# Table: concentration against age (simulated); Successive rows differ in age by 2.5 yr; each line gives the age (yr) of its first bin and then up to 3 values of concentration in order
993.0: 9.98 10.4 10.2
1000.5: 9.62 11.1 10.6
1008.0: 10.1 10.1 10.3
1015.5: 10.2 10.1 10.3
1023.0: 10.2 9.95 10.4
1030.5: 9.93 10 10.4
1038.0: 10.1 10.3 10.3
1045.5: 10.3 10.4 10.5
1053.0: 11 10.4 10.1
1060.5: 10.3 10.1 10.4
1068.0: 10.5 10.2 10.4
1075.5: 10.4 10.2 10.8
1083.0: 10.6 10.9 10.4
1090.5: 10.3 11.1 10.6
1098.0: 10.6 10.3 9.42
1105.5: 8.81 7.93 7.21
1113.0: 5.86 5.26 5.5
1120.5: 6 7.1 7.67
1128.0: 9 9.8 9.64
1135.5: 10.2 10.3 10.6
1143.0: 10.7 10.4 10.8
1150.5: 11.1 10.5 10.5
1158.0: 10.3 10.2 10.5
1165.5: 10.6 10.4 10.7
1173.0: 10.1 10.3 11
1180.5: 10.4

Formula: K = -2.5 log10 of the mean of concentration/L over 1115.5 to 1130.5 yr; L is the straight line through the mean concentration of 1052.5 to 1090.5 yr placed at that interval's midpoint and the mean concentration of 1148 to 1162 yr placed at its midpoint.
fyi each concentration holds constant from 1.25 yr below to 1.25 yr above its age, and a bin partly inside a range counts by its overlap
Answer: 0.42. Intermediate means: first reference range 10.4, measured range 7.13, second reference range 10.5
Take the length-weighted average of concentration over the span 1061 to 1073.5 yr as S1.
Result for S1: 10.3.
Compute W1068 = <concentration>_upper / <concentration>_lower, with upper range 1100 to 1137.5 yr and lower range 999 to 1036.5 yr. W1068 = 0.78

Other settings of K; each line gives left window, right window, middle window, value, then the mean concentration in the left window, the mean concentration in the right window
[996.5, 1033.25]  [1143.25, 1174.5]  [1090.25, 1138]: 0.21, 10.2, 10.5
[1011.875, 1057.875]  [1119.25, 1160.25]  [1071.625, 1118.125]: 0.06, 10.3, 9.68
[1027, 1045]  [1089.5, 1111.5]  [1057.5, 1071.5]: -0.04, 10.2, 9.6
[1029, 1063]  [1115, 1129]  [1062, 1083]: -0.15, 10.3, 6.79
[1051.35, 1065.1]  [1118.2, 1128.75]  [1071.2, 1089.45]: -0.13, 10.4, 7.18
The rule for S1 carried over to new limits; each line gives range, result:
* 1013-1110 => 10.2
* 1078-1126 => 8.81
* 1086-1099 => 10.6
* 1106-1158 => 8.84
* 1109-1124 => 6.17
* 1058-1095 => 10.5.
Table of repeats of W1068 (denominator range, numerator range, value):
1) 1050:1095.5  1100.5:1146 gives 0.80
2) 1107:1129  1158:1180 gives 1.54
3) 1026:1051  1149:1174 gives 1.02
